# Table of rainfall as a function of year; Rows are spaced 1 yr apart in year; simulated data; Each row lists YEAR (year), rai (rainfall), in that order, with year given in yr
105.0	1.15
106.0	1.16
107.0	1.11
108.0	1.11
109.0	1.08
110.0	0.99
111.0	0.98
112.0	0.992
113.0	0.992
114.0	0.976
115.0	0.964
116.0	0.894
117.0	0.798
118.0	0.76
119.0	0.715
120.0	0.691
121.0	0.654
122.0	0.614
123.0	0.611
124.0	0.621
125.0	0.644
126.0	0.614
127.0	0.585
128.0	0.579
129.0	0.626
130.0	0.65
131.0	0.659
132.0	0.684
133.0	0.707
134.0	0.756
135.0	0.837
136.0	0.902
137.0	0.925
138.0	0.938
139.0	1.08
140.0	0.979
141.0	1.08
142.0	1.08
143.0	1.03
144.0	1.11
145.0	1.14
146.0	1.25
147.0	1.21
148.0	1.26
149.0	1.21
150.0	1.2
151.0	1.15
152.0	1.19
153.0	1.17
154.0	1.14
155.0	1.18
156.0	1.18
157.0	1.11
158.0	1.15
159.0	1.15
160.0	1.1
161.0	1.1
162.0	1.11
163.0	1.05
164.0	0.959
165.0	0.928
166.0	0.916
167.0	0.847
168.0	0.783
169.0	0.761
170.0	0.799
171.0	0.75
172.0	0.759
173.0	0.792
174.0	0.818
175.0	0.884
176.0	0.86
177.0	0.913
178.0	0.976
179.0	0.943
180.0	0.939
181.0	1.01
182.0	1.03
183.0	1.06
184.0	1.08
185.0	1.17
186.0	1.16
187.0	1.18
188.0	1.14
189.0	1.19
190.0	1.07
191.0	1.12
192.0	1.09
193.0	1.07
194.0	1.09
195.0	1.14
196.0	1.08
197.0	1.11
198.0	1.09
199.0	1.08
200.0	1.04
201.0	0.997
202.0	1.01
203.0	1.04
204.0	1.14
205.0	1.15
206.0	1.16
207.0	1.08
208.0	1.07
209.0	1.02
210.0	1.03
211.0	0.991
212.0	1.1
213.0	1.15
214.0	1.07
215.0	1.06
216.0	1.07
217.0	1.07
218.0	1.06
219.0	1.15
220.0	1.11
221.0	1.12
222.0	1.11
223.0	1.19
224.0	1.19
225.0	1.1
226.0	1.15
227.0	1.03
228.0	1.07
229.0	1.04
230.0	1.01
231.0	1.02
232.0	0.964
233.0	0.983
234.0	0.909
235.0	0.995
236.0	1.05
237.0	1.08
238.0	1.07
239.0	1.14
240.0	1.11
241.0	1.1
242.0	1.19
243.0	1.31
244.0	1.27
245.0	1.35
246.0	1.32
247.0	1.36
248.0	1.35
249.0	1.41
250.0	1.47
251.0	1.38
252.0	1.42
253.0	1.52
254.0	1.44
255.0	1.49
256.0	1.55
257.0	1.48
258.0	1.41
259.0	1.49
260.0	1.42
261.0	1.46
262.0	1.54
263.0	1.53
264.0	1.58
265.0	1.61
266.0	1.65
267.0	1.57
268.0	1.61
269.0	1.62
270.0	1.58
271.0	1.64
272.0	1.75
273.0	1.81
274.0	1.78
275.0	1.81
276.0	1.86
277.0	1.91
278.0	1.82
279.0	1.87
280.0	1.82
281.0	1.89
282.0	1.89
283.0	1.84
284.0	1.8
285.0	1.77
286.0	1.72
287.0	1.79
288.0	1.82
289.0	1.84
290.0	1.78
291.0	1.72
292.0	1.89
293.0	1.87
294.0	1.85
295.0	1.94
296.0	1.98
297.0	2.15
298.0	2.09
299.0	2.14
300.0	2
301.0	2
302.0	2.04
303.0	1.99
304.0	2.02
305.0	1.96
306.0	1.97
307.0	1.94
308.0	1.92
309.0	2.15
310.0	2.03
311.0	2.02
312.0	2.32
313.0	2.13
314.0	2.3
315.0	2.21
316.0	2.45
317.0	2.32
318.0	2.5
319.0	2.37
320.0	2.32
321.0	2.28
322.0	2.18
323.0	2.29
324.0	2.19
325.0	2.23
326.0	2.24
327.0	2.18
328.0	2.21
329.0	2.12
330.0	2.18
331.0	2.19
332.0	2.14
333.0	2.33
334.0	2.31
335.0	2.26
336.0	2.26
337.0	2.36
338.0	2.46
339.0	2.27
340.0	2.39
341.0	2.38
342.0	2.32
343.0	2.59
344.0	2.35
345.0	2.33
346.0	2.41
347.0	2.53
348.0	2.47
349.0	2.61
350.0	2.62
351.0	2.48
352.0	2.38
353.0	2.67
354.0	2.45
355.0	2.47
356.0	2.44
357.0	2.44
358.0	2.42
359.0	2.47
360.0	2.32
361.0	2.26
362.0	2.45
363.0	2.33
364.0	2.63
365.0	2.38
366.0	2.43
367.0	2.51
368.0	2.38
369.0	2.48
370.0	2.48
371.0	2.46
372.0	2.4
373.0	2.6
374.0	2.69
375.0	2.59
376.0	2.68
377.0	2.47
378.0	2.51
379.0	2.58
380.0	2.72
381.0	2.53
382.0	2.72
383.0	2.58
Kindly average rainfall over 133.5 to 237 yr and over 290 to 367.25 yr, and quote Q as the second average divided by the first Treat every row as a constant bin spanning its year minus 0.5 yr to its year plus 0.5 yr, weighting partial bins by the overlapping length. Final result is 2.2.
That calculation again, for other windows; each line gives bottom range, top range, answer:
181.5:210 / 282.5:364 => 2.01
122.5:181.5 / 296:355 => 2.41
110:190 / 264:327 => 2.08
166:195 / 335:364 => 2.49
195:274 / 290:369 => 1.81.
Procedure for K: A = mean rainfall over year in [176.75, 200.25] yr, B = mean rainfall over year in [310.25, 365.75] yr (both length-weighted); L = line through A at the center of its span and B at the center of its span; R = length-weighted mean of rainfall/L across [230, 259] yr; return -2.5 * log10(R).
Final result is 0.24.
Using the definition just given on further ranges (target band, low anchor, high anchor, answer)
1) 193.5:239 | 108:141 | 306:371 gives 0.33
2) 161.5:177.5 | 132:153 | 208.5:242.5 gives 0.21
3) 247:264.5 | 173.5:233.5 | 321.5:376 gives 0.06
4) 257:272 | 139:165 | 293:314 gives 0.16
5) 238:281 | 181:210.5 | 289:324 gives 0.11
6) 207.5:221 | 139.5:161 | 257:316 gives 0.34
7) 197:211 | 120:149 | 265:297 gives 0.21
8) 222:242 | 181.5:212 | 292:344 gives 0.30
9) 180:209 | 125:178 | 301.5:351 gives 0.17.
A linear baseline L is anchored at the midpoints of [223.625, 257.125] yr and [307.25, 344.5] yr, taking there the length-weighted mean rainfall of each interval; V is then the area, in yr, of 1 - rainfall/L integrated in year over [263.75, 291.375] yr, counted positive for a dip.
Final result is -1.5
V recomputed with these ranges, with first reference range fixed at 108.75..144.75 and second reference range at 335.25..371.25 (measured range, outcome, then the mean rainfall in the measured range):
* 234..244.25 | 3.2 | 1.12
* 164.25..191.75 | 5.4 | 0.96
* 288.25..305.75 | 0.7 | 1.95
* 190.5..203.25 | 2.4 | 1.07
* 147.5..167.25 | -1.3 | 1.11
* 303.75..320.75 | -0.2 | 2.18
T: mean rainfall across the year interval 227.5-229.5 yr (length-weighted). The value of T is 1.06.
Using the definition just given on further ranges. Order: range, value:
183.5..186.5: 1.14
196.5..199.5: 1.09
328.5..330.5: 2.15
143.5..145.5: 1.12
